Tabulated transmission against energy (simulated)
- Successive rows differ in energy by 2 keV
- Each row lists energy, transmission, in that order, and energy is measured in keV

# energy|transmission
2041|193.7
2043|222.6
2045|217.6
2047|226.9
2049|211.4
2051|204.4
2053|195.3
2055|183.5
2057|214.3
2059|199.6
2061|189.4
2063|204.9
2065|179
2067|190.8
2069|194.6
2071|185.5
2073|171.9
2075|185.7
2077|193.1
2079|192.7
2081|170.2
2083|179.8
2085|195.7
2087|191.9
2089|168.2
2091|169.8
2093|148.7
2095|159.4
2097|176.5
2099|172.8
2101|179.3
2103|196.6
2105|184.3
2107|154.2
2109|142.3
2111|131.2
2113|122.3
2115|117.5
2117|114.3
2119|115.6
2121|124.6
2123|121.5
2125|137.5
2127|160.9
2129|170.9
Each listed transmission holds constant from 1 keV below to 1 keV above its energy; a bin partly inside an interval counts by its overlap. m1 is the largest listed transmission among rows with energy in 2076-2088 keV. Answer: 195.7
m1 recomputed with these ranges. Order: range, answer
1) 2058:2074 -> 204.9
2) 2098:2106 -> 196.6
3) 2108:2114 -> 142.3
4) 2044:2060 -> 226.9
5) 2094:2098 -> 176.5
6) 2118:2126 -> 137.5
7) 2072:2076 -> 185.7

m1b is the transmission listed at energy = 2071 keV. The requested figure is 185.5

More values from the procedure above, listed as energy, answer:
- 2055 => 183.5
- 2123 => 121.5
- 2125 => 137.5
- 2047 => 226.9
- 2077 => 193.1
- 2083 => 179.8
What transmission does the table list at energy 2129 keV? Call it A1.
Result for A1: 170.9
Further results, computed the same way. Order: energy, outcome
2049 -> 211.4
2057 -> 214.3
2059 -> 199.6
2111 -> 131.2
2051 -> 204.4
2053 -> 195.3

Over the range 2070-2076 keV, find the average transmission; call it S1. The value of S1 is 181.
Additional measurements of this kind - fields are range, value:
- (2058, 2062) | 194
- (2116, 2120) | 115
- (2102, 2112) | 162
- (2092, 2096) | 154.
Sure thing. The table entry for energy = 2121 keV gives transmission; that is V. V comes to 124.6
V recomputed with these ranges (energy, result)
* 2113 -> 122.3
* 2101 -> 179.3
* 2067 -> 190.8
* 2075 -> 185.7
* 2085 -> 195.7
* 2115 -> 117.5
